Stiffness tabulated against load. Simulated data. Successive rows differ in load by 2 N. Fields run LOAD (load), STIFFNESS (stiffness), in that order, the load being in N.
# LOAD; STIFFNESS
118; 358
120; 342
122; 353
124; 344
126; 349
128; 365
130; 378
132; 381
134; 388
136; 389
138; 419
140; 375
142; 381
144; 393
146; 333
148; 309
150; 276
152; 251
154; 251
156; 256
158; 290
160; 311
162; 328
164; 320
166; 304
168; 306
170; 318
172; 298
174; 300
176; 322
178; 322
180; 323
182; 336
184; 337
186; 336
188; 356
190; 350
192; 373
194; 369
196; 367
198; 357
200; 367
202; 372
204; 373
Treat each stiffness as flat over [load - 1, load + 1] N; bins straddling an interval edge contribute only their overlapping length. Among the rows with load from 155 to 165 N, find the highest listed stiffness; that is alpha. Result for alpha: 328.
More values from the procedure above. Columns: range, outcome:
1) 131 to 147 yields 419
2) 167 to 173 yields 318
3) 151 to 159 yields 290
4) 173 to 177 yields 322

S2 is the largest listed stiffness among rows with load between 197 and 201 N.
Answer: 367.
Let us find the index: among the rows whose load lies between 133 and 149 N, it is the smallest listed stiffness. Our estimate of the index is 309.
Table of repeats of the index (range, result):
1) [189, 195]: 350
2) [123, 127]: 344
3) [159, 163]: 311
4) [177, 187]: 322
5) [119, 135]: 342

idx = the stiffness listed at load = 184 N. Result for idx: 337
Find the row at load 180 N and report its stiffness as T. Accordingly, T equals 323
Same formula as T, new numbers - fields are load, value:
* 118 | 358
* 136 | 389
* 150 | 276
